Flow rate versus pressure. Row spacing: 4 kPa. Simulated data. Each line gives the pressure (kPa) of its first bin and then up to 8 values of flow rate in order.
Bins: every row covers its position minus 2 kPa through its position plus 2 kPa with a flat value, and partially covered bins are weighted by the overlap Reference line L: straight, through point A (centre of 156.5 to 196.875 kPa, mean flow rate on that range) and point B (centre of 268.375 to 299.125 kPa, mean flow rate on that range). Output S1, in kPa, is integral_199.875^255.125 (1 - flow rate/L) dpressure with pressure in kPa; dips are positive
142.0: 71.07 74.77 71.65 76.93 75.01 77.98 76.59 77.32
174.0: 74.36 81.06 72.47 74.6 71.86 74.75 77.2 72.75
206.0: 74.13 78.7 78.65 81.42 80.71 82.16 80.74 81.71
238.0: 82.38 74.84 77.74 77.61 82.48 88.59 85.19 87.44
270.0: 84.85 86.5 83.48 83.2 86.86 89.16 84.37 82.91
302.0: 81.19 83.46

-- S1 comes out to 0.9 kPa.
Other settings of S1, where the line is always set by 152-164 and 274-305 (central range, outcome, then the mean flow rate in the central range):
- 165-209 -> 1.8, 75.2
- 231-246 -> 0.4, 79.5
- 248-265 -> -0.2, 83.7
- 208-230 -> 0.0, 80.4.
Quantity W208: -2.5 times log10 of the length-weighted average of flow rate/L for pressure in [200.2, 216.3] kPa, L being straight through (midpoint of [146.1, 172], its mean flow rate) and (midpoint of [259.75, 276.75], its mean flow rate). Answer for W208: 0.058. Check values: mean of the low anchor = 75.8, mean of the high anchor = 85.9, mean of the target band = 76.2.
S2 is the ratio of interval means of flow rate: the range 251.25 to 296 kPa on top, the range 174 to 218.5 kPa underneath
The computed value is 1.13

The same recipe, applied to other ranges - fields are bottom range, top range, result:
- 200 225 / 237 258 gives 1.02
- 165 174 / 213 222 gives 1.05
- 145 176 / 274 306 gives 1.12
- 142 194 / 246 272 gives 1.12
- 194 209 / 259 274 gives 1.15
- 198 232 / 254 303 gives 1.09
